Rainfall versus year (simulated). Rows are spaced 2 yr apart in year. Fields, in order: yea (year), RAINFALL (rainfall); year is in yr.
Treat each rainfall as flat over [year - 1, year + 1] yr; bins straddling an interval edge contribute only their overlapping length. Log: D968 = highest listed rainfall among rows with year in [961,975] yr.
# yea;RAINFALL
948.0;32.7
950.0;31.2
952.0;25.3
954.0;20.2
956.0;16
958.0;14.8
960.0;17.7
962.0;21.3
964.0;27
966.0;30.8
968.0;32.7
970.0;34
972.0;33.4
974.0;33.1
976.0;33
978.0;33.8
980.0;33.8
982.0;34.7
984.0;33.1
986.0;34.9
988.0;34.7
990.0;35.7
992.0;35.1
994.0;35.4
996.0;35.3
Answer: 34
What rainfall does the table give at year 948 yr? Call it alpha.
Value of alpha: 32.7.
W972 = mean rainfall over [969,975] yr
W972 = 33.5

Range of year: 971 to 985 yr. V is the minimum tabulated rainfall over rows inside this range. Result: 33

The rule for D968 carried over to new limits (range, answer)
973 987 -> 34.9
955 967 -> 30.8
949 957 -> 31.2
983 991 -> 35.7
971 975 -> 33.4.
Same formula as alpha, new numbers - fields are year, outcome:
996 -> 35.3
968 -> 32.7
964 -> 27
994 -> 35.4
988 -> 34.7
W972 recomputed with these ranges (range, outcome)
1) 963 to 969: 30.2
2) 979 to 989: 34.2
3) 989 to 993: 35.4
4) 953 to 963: 18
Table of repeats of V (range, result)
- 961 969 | 21.3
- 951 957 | 16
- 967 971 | 32.7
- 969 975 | 33.1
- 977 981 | 33.8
